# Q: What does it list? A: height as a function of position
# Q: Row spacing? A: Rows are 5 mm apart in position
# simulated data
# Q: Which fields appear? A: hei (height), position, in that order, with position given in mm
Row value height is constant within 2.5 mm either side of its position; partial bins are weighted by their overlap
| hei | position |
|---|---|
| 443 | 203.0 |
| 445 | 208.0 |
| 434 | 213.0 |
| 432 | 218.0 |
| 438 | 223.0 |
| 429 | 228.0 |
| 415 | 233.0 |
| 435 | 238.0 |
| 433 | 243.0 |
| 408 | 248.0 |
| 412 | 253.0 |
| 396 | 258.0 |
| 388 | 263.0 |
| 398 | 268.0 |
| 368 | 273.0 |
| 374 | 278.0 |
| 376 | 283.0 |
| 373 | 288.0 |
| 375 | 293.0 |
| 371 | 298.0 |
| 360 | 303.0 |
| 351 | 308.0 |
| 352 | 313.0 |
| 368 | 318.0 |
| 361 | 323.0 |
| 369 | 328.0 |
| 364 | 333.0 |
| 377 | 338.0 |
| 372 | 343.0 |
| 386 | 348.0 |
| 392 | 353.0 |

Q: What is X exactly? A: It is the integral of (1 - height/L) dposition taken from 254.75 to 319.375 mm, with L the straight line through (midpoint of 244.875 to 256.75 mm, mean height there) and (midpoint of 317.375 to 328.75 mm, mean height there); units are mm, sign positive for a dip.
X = 2.3 mm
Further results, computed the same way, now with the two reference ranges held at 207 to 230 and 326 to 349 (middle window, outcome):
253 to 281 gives 1.56 mm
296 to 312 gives 1.27 mm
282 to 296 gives 0.84 mm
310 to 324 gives 0.86 mm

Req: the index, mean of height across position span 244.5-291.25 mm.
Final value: 389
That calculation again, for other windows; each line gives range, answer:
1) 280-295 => 375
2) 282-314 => 366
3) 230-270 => 411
